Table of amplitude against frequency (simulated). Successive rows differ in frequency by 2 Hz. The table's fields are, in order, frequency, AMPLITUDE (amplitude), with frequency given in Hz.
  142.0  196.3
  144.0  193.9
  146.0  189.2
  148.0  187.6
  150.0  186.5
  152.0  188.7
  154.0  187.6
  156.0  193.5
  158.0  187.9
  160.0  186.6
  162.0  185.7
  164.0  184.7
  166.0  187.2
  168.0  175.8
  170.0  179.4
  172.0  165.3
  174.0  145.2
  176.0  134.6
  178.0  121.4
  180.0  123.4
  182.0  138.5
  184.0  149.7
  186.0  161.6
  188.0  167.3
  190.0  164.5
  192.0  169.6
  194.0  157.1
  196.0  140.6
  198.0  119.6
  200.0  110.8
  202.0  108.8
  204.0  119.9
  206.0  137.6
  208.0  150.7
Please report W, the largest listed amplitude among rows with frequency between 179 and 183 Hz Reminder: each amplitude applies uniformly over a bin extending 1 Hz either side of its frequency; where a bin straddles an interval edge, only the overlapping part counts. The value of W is 138.5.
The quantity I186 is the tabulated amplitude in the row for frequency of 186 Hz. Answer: 161.6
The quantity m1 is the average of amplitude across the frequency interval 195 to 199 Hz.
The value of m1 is 130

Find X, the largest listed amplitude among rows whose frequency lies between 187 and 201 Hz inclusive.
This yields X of 169.6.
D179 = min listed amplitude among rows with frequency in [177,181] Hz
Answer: 121.4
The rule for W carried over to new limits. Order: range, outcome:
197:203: 119.6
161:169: 187.2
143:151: 193.9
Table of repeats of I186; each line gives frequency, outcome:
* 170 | 179.4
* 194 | 157.1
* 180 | 123.4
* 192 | 169.6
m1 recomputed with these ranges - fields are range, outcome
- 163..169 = 183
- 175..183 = 129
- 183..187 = 156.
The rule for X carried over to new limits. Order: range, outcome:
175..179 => 134.6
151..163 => 193.5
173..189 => 167.3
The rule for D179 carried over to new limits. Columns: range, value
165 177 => 134.6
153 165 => 184.7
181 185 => 138.5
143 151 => 186.5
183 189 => 149.7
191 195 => 157.1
